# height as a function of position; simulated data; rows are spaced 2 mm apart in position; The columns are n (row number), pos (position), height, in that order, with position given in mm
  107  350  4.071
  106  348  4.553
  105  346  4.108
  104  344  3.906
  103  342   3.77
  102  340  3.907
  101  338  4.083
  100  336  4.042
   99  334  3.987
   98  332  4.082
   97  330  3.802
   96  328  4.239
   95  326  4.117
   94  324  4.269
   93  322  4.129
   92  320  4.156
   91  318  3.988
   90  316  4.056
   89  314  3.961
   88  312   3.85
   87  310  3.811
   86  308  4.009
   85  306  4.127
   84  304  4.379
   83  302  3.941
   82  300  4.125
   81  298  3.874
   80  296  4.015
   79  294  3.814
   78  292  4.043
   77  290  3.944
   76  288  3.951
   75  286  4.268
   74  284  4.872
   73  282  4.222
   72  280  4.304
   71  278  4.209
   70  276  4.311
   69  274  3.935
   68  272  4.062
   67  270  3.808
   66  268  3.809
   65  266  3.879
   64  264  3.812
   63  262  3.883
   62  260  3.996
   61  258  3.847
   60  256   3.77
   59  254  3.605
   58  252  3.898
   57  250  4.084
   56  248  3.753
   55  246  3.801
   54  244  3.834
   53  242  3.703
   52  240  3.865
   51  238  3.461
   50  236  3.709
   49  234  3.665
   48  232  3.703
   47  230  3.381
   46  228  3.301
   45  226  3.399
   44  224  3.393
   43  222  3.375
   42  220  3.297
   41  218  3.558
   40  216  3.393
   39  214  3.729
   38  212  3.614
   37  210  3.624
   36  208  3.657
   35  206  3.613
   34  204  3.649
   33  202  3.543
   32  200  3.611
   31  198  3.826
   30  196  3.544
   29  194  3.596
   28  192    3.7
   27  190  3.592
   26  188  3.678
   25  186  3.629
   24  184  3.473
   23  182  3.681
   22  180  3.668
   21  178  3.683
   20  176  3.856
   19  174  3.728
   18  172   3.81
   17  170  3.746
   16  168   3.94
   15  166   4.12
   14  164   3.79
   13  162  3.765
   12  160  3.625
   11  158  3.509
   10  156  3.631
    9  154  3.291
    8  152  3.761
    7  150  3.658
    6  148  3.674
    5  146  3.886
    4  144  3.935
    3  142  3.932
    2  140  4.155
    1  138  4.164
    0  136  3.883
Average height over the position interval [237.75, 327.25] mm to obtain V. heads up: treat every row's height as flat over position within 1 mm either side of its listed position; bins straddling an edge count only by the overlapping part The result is 4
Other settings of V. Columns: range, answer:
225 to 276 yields 3.77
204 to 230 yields 3.5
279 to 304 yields 4.12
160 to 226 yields 3.65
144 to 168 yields 3.72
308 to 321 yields 3.97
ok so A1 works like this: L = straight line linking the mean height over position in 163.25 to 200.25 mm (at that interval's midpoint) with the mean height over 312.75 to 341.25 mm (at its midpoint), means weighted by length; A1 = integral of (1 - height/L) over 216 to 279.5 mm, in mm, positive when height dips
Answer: 2.1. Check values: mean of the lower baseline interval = 3.72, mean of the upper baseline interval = 4.05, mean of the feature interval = 3.74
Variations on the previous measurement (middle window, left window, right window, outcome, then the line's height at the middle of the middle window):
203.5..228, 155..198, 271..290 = 2.4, 3.9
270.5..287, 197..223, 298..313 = -1.5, 3.9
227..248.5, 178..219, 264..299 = 1.0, 3.83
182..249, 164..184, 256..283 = 4.8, 3.88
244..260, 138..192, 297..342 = 0.3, 3.91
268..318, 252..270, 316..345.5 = -1.9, 3.92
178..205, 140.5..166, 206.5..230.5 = -0.4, 3.58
